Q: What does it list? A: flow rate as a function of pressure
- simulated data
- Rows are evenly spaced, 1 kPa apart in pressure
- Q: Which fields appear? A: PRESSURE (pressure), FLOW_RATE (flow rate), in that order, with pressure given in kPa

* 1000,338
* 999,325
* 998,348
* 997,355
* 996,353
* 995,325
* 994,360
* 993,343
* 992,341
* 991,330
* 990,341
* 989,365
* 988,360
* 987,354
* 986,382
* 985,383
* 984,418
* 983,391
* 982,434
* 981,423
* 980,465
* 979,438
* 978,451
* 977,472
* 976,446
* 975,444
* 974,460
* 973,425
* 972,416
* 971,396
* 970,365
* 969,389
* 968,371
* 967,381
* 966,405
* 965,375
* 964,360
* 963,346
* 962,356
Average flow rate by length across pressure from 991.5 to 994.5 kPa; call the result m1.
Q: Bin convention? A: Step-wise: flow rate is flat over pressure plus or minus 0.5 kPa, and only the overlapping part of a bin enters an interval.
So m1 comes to 348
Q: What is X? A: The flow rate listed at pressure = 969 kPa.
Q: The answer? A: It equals 389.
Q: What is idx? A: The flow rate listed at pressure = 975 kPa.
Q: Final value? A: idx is 444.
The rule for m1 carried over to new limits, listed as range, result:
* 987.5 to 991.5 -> 349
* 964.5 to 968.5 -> 383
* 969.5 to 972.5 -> 392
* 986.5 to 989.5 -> 360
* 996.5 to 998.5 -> 352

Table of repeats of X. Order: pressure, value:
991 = 330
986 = 382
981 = 423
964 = 360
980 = 465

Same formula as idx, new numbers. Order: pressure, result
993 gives 343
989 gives 365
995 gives 325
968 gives 371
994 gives 360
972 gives 416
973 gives 425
